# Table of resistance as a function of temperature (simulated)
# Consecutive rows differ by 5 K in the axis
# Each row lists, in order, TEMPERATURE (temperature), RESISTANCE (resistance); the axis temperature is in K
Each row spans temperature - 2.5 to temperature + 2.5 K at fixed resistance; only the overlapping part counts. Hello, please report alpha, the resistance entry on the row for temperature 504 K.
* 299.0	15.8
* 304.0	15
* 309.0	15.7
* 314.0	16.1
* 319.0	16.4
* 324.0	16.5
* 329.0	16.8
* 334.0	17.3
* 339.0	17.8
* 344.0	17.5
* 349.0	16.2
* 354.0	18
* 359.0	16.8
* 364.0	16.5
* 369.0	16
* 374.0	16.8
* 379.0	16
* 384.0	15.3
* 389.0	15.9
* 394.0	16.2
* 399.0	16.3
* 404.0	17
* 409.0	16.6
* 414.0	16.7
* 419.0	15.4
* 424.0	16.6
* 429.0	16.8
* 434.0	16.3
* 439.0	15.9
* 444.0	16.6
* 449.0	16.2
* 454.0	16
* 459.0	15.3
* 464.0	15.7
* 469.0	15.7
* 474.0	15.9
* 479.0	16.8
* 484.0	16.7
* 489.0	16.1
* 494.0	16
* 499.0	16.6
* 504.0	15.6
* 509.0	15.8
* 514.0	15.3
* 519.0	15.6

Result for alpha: 15.6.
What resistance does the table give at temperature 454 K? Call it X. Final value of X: 16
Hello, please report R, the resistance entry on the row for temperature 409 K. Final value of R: 16.6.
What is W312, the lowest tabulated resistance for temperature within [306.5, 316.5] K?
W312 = 15.7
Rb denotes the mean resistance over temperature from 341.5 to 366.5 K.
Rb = 17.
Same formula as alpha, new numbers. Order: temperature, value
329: 16.8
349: 16.2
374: 16.8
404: 17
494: 16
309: 15.7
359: 16.8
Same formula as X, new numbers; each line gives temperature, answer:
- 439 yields 15.9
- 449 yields 16.2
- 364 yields 16.5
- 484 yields 16.7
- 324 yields 16.5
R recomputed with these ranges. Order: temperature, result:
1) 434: 16.3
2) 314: 16.1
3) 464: 15.7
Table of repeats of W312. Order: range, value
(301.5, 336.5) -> 15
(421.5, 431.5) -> 16.6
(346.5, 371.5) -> 16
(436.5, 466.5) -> 15.3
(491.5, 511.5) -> 15.6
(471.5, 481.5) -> 15.9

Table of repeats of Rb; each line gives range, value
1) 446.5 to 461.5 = 15.8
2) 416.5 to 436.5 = 16.3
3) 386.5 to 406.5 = 16.4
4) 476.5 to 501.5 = 16.4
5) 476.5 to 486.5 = 16.8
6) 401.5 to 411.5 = 16.8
